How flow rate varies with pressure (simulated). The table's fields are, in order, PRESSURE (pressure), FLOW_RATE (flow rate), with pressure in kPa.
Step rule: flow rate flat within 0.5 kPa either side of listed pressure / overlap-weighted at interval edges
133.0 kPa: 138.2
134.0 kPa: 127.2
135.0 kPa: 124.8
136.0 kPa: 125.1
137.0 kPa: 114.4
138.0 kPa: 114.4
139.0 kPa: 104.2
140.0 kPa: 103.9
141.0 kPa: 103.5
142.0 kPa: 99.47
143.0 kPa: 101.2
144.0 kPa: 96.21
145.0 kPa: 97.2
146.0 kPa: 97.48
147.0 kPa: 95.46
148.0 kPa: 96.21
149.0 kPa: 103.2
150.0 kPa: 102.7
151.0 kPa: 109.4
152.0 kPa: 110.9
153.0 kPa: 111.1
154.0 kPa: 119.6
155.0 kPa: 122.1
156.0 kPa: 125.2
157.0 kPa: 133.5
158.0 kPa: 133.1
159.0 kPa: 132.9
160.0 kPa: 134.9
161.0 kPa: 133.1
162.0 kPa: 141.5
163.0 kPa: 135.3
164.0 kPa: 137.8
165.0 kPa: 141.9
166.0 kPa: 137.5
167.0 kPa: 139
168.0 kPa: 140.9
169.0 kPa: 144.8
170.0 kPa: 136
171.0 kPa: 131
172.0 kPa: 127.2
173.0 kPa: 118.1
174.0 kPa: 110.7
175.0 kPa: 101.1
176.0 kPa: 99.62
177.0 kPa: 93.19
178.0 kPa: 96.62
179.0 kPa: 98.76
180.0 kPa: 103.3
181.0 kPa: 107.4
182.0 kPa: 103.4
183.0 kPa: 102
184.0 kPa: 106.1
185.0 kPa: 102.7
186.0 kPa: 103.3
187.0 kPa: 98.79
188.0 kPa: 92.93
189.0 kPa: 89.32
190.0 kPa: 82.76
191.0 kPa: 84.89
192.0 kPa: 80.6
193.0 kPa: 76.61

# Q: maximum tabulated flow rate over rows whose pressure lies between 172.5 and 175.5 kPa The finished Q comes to 118.1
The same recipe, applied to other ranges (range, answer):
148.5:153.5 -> 111.1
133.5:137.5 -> 127.2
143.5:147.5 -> 97.48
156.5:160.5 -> 134.9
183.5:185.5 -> 106.1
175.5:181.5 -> 107.4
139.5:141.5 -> 103.9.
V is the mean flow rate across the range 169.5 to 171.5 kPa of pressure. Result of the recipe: 134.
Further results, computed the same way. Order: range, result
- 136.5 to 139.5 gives 111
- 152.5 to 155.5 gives 118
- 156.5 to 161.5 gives 134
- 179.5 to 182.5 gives 105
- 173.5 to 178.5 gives 100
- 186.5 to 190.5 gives 91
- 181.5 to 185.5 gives 104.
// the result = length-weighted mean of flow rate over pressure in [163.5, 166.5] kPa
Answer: 139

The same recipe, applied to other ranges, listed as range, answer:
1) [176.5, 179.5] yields 96.2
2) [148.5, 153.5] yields 107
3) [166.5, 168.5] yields 140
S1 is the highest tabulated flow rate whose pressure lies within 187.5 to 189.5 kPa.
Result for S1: 92.93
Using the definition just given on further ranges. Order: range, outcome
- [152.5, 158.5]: 133.5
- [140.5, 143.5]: 103.5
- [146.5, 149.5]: 103.2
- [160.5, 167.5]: 141.9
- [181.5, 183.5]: 103.4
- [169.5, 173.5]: 136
